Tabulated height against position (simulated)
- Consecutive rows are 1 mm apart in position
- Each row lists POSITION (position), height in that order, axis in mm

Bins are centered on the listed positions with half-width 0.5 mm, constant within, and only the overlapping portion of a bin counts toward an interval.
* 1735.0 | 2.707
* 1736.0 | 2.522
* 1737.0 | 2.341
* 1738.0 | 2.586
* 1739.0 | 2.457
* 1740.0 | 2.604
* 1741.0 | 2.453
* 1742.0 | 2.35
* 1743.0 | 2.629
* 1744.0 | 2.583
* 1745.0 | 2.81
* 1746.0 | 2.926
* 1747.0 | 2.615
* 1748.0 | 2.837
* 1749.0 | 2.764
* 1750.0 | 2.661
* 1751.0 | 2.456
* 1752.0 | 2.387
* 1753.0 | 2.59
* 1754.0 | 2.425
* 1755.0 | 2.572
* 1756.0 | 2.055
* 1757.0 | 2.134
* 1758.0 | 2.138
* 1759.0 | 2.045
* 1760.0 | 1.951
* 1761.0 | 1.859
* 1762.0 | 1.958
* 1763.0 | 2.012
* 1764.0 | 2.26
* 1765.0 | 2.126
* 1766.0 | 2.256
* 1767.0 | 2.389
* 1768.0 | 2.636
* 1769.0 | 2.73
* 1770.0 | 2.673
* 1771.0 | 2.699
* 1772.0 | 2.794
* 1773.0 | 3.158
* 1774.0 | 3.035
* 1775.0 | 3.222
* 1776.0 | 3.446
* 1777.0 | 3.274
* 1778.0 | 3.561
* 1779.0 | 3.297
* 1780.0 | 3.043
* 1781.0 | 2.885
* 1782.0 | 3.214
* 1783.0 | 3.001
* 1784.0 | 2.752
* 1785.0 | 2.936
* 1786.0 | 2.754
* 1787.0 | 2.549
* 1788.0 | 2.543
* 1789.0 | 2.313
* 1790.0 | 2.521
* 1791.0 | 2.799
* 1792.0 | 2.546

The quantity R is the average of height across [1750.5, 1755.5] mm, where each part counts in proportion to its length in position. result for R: 2.49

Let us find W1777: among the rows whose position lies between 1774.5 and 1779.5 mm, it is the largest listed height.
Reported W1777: 3.561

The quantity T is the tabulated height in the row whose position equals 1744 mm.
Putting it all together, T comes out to 2.583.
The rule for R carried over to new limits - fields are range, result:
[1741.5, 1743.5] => 2.49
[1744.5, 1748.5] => 2.8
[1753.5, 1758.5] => 2.26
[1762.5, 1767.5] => 2.21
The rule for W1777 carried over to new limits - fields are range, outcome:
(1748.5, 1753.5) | 2.764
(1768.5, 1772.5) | 2.794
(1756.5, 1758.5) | 2.138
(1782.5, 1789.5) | 3.001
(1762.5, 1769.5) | 2.73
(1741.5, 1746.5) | 2.926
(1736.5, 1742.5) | 2.604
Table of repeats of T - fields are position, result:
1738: 2.586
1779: 3.297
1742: 2.35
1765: 2.126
